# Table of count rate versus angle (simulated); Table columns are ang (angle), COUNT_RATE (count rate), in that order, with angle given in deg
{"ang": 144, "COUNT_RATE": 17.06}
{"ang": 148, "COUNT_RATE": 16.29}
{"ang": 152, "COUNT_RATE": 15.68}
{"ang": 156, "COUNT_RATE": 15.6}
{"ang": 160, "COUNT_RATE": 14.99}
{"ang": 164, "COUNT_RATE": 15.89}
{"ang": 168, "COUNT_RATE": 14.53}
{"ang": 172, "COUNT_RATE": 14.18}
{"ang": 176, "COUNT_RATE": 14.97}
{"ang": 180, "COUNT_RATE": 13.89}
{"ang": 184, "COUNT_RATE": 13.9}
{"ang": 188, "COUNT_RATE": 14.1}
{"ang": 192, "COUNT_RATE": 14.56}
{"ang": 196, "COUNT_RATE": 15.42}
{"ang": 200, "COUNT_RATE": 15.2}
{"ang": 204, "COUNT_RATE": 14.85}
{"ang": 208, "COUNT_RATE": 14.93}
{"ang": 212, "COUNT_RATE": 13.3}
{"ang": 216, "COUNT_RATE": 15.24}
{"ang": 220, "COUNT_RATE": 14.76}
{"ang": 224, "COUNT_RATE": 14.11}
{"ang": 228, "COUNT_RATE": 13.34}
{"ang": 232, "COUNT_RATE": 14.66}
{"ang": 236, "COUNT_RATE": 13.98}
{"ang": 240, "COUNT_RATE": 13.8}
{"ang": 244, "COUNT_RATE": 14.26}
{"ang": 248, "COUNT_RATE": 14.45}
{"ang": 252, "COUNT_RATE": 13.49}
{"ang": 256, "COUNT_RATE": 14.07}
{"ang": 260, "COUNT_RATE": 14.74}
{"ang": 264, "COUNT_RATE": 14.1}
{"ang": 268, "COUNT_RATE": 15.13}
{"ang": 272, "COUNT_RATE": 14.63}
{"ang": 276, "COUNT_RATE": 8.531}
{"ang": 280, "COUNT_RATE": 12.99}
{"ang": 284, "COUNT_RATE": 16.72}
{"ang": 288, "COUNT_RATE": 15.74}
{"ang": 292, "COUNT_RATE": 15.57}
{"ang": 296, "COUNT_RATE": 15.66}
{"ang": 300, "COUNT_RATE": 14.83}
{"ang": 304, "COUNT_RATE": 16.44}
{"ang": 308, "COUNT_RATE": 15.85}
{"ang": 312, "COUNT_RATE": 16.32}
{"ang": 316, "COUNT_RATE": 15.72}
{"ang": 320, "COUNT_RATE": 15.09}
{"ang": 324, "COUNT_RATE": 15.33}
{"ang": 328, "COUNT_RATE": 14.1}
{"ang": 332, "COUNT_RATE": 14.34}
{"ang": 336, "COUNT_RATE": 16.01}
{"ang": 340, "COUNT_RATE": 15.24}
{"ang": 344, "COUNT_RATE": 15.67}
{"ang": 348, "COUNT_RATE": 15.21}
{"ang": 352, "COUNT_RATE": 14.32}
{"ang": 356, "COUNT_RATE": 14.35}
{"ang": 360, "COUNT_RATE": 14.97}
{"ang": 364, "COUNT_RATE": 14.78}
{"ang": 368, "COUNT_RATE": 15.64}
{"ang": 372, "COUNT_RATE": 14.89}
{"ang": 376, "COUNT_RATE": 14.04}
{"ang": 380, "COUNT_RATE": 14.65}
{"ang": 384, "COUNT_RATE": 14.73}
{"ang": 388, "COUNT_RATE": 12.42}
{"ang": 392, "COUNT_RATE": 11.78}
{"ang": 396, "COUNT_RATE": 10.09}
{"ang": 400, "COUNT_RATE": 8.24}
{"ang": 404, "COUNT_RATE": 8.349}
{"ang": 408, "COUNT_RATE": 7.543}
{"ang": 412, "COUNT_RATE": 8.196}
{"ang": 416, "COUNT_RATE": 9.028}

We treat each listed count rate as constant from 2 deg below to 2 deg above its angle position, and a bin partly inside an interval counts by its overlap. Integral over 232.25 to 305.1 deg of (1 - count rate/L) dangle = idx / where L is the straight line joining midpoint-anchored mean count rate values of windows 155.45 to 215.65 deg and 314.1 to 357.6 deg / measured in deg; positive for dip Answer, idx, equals 2.5 deg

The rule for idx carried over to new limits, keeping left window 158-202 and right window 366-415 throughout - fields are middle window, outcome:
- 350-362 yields -2.4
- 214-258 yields -1.0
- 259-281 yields 0.2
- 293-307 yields -2.9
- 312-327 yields -3.2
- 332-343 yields -2.6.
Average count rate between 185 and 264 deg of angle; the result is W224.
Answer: 14.4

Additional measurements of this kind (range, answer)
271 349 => 15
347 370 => 14.9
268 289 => 13.8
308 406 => 14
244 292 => 14.1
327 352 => 15.1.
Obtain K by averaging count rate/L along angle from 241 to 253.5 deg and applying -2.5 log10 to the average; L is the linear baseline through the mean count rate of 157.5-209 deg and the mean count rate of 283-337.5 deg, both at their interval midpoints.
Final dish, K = 0.08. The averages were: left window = 14.7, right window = 15.5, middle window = 14.1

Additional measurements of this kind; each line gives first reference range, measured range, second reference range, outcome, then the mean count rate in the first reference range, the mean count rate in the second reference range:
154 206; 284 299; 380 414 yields -0.247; 14.8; 10.4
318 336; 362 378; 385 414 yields -0.249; 14.9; 9.7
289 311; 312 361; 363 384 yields 0.012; 15.7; 14.8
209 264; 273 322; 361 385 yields -0.036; 14.2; 14.8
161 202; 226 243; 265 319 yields 0.063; 14.7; 14.9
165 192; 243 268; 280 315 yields 0.072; 14.3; 15.7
